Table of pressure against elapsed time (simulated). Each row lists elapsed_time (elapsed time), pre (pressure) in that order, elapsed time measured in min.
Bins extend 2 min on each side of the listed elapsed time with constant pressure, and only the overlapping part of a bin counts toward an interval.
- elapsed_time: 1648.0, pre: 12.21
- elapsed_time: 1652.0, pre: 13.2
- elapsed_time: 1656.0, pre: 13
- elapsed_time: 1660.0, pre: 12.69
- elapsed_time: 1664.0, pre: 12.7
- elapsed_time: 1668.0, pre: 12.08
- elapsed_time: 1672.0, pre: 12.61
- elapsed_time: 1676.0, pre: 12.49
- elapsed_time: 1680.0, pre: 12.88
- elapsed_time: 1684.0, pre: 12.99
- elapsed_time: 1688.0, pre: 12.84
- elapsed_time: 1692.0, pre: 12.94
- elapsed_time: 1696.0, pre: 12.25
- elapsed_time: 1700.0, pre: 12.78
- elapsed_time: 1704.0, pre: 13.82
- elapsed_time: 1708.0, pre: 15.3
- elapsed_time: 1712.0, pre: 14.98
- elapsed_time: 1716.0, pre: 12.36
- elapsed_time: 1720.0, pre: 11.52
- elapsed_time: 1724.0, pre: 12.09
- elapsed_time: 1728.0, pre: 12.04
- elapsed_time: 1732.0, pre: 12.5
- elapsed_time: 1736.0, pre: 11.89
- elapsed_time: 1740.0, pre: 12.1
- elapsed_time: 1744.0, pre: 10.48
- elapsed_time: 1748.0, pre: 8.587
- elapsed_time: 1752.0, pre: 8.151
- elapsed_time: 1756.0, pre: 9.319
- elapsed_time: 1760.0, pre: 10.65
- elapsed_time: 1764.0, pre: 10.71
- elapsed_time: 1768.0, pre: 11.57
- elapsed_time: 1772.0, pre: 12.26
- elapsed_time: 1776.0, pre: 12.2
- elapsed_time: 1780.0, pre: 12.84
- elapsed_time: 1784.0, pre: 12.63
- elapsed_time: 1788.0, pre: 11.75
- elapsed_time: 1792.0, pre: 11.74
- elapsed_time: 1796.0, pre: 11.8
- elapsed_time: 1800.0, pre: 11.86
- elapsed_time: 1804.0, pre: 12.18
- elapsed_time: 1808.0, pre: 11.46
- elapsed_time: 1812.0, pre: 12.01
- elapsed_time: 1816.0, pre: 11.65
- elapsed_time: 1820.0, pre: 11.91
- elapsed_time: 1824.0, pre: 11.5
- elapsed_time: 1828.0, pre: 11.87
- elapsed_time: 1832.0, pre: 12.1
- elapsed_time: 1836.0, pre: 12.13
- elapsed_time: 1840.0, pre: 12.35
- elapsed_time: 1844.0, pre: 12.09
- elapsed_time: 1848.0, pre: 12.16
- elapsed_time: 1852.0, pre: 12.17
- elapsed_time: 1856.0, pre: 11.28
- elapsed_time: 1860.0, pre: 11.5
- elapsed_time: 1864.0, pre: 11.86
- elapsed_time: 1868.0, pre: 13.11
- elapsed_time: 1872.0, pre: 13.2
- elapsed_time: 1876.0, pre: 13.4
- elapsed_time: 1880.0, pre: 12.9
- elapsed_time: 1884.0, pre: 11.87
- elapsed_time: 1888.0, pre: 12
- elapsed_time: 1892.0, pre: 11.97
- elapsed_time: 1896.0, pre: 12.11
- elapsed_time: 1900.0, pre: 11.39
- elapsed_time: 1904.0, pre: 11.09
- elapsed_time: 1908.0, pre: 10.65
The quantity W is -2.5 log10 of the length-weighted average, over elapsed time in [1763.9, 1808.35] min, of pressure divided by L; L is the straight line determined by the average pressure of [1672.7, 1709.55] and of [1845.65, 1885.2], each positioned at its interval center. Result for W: 0.06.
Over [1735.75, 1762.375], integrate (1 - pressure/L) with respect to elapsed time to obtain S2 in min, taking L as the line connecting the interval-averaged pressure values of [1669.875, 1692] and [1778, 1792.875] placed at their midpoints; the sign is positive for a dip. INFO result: 5.1 min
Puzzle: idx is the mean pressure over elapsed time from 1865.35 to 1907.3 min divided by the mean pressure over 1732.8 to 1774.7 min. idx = 1.1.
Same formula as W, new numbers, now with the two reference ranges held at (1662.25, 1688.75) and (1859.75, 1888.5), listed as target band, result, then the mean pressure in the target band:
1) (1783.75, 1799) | 0.06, 11.9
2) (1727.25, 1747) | 0.09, 11.6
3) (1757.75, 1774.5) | 0.12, 11.3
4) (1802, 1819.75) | 0.07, 11.8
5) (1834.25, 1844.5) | 0.03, 12.2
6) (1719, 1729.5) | 0.06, 11.9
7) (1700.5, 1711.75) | -0.14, 14.4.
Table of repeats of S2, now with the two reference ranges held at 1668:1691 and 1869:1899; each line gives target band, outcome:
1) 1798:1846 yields 2.38 min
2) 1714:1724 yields 0.55 min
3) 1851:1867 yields 0.95 min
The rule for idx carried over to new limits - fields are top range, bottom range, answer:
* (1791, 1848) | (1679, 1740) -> 0.93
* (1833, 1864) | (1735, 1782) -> 1.10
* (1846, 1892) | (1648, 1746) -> 0.97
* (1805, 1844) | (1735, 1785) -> 1.08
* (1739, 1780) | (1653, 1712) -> 0.82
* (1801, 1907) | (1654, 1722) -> 0.93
